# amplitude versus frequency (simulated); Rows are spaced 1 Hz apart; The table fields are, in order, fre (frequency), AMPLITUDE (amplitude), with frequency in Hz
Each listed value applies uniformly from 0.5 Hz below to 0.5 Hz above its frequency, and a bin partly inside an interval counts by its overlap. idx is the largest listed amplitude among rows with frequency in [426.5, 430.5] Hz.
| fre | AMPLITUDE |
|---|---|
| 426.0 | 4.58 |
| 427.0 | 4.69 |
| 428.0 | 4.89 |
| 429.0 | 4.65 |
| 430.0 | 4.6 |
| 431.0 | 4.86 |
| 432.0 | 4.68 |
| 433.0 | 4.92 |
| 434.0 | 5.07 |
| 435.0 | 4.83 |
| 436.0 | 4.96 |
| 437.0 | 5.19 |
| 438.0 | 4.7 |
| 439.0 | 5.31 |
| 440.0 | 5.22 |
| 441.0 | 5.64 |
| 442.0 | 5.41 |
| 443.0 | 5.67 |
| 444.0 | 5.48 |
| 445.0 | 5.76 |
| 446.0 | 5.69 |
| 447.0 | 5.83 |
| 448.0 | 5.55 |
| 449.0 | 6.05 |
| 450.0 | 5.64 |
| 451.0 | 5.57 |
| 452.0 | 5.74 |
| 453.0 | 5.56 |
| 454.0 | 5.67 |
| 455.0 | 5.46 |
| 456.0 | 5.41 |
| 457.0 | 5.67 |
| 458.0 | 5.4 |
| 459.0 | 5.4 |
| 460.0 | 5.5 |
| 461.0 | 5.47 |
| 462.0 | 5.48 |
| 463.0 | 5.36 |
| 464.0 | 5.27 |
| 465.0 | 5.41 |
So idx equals 4.89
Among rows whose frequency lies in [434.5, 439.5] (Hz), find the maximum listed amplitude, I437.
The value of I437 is 5.31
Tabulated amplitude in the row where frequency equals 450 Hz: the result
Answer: 5.64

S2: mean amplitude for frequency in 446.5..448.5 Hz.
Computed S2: 5.69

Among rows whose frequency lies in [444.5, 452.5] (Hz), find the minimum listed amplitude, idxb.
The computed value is 5.55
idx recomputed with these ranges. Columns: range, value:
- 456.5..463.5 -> 5.67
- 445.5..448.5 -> 5.83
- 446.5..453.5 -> 6.05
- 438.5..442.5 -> 5.64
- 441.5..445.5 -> 5.76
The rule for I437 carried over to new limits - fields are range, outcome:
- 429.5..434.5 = 5.07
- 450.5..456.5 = 5.74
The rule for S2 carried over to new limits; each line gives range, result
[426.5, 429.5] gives 4.74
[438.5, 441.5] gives 5.39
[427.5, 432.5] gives 4.74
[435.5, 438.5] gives 4.95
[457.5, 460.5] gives 5.43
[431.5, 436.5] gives 4.89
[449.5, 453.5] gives 5.63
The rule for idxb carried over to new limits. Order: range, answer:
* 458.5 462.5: 5.4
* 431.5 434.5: 4.68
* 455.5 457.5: 5.41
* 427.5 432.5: 4.6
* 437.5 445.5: 4.7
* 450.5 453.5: 5.56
